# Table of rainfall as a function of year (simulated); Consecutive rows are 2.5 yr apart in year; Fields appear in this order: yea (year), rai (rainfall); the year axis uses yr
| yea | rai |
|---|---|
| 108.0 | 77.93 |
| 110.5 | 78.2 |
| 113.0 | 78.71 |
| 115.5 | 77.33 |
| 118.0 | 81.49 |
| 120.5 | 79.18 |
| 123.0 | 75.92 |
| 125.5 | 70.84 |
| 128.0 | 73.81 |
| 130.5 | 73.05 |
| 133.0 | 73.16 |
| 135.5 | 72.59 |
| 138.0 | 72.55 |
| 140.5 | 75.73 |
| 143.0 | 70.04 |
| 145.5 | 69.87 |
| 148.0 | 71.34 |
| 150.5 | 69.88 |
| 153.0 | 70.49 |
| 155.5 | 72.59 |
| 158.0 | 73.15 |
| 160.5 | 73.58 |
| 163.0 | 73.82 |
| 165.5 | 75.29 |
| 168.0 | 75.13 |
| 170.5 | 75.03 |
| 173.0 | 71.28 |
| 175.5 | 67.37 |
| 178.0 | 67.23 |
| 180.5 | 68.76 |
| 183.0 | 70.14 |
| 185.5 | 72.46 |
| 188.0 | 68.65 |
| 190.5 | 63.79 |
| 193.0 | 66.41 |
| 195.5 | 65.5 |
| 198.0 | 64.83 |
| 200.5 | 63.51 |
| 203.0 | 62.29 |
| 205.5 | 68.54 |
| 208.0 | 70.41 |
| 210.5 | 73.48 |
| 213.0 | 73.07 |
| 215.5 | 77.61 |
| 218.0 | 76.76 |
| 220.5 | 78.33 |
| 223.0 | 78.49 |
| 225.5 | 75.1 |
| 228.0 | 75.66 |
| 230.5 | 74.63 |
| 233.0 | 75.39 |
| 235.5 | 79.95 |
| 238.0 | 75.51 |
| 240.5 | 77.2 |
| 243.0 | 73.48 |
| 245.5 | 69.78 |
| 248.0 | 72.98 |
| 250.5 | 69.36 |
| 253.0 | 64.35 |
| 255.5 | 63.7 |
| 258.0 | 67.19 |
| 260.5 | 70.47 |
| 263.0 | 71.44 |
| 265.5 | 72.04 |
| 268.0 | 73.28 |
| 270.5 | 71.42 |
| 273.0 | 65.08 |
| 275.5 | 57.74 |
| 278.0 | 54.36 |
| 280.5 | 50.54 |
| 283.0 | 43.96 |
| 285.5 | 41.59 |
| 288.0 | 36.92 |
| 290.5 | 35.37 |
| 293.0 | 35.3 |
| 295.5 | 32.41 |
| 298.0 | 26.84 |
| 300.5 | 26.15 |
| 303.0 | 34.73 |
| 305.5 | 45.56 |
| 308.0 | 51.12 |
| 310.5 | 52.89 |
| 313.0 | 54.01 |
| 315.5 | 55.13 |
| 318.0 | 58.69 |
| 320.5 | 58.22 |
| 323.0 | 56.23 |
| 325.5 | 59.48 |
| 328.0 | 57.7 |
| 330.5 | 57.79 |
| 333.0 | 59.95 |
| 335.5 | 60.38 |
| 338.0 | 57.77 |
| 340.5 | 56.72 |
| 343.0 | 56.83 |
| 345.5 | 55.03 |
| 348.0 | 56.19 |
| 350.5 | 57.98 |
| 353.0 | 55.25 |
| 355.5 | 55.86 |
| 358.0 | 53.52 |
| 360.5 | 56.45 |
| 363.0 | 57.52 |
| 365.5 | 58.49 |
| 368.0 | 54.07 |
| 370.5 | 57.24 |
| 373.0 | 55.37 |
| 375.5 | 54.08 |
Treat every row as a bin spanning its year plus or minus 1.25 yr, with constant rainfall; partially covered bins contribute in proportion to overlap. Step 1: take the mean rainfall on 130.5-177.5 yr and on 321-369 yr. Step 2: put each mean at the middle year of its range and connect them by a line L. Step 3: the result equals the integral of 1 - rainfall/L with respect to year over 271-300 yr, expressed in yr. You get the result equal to 8.5 yr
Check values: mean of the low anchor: 72.3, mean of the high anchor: 57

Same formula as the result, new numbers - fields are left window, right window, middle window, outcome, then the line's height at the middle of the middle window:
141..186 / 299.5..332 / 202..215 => -0.89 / 65.7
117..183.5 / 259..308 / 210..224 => -3.46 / 61.3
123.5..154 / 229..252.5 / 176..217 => 2.56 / 73.1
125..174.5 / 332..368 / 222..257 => -4.03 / 65.6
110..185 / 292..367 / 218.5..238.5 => -4.04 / 63.8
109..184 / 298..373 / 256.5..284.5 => -1.17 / 60.6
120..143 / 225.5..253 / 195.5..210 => 1.49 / 73.9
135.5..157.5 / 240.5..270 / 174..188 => 0.40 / 71.2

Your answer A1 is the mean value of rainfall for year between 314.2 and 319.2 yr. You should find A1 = 56.9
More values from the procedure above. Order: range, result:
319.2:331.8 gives 57.9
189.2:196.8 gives 65.3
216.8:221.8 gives 77.6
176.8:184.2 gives 68.7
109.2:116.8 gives 78.1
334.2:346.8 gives 57.4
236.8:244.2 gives 75.4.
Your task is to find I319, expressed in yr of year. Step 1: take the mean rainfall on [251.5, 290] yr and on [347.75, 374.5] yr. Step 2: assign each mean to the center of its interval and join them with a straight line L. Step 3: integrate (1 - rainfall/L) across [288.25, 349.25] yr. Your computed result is 8.4 yr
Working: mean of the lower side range 59.8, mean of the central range 49.8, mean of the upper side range 56.2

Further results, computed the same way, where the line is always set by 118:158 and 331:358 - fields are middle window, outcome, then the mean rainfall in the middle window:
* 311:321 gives 0.5 yr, 56.1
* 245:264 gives -1.4 yr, 68.6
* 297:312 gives 5.0 yr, 40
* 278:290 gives 3.5 yr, 43.9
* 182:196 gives 0.2 yr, 67.9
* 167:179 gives -0.2 yr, 71.2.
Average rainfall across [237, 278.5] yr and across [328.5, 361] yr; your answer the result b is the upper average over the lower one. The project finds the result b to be 0.82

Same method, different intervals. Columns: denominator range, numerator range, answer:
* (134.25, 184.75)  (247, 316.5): 0.74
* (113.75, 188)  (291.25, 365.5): 0.71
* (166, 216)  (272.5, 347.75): 0.72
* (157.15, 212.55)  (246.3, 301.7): 0.79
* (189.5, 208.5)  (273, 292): 0.72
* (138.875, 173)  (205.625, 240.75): 1.04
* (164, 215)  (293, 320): 0.63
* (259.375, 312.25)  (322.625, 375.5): 1.14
